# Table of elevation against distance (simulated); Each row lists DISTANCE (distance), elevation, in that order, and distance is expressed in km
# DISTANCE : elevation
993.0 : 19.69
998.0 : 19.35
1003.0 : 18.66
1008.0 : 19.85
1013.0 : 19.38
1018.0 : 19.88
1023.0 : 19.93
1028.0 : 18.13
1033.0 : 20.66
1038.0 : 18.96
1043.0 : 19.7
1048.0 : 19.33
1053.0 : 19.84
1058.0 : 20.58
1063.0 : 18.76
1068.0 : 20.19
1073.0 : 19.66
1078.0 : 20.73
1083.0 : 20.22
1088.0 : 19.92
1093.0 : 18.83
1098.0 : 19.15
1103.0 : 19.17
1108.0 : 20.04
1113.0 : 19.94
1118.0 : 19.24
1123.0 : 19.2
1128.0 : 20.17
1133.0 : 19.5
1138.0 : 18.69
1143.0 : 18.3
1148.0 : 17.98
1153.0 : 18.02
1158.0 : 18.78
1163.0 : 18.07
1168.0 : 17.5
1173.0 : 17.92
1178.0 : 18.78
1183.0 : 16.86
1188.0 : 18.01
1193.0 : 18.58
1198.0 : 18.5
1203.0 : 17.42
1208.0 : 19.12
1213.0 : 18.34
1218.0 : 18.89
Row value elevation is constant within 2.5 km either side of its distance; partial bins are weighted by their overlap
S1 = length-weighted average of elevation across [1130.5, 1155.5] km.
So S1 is 18.5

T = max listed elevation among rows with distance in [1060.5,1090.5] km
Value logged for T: 20.73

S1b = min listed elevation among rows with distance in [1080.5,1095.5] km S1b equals 18.83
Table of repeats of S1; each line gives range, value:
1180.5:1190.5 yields 17.4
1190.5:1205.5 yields 18.2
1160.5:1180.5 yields 18.1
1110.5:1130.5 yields 19.6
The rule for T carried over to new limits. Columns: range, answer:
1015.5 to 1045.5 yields 20.66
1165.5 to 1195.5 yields 18.78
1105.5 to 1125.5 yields 20.04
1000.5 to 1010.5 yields 19.85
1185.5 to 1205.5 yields 18.58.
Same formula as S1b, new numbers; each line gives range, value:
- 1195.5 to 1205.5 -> 17.42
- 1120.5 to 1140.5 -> 18.69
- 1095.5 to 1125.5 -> 19.15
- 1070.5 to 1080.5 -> 19.66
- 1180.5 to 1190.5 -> 16.86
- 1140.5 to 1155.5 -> 17.98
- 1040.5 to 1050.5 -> 19.33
